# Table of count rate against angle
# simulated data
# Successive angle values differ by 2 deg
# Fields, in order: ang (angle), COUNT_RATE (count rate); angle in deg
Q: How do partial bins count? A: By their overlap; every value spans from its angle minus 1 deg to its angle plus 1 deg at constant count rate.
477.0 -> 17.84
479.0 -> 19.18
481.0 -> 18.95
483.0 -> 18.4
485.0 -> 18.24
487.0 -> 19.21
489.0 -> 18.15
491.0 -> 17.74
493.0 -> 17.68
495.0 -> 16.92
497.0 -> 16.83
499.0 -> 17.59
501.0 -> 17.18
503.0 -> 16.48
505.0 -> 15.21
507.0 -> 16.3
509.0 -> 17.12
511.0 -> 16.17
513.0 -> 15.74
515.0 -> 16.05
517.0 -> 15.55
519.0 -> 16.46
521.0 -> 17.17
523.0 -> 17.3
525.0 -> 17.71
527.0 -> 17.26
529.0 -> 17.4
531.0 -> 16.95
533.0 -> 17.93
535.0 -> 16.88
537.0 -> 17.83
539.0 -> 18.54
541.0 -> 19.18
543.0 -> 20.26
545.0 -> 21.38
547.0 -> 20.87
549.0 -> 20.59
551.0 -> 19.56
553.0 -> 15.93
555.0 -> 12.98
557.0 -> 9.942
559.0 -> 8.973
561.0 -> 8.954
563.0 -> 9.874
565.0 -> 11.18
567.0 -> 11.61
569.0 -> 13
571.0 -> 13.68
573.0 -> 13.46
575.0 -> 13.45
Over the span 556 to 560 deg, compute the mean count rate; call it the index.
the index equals 9.46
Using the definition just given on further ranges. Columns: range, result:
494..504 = 17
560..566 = 10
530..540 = 17.6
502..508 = 16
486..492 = 18.4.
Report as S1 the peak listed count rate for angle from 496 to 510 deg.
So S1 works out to 17.59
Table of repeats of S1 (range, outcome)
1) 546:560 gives 20.87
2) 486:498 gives 19.21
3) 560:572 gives 13.68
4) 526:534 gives 17.93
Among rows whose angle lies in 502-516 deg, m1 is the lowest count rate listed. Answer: 15.21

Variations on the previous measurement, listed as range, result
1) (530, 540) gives 16.88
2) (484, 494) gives 17.68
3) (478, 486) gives 18.24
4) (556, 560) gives 8.973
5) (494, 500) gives 16.83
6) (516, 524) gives 15.55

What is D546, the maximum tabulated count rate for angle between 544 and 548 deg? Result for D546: 21.38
